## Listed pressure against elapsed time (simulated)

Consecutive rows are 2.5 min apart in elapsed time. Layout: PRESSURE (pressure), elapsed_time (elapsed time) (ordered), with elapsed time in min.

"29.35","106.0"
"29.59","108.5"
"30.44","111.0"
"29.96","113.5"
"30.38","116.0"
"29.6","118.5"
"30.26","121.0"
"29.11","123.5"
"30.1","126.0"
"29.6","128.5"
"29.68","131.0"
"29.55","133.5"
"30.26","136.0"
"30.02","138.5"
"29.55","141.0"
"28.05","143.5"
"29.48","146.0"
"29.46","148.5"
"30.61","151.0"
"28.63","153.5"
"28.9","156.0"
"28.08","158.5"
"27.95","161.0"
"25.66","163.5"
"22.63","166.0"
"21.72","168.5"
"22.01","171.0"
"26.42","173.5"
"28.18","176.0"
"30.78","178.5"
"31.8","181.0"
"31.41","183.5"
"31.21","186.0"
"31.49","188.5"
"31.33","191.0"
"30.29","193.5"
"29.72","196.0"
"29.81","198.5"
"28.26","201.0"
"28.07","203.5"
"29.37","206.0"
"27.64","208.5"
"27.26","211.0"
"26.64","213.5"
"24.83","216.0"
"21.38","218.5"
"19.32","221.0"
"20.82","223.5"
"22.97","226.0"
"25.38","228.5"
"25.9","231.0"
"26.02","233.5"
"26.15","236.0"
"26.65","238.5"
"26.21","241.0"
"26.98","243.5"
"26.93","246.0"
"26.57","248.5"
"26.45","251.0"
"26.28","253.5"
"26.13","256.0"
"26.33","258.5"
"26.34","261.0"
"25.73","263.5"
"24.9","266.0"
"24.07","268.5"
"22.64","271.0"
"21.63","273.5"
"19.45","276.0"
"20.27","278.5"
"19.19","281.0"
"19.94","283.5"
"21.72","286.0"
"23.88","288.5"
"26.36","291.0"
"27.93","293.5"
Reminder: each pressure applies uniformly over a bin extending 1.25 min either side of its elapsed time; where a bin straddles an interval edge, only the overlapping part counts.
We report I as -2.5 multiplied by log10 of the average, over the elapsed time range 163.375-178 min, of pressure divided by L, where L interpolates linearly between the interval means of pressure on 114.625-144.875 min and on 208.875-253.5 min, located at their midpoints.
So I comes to 0.13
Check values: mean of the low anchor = 29.7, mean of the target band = 24.7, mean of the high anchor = 25.2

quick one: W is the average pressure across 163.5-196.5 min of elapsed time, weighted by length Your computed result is 28.3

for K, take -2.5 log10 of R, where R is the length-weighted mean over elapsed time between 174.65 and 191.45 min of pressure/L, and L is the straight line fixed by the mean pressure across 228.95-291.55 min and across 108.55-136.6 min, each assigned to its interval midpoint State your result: -0.12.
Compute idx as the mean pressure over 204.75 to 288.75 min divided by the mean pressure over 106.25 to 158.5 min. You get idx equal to 0.8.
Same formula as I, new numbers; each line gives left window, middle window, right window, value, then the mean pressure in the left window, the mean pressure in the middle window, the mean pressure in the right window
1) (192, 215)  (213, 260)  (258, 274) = 0.05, 28.6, 25.1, 24.6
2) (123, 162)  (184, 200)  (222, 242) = -0.14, 29.3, 30.6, 24.9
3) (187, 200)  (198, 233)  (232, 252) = 0.13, 30.5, 25.5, 26.5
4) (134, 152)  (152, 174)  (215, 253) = 0.11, 29.6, 25.8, 24.9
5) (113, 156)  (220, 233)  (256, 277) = 0.12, 29.6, 23.1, 24.1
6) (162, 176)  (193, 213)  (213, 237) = -0.19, 24.2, 28.7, 23.8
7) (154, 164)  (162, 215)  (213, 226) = -0.13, 27.9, 28.2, 22.4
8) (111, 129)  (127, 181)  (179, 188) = 0.10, 29.9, 28.1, 31.4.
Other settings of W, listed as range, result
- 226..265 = 26.2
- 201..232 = 25.1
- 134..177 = 27.5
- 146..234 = 27.2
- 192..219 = 27.8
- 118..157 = 29.6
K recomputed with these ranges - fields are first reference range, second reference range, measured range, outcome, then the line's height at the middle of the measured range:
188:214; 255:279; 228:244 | 0.00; 26.3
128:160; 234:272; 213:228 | 0.19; 26.9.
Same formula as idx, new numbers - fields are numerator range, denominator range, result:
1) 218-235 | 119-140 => 0.78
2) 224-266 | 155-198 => 0.92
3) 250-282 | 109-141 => 0.80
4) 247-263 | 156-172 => 1.05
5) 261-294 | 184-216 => 0.79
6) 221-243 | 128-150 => 0.84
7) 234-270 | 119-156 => 0.88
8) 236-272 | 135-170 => 0.93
